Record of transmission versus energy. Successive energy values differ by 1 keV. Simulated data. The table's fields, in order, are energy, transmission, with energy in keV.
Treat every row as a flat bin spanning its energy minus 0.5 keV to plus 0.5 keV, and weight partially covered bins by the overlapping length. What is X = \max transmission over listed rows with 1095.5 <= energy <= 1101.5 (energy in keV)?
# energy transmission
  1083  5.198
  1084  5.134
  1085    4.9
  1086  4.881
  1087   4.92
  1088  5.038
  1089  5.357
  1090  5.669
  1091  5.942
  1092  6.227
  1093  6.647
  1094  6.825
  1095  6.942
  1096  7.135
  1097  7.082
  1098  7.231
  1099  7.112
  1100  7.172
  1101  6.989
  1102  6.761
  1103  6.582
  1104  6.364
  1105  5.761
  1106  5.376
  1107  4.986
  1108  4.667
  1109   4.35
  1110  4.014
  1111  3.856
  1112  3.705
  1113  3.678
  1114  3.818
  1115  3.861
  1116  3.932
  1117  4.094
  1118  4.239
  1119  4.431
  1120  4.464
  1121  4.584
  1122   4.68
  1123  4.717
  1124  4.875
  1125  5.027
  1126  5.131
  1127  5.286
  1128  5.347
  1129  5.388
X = 7.231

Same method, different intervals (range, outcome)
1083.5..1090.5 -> 5.669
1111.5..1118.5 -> 4.239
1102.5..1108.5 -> 6.582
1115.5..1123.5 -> 4.717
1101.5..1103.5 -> 6.761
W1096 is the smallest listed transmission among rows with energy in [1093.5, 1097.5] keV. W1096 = 6.825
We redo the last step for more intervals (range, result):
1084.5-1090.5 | 4.881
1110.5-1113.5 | 3.678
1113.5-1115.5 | 3.818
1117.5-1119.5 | 4.239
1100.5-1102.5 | 6.761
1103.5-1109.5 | 4.35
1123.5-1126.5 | 4.875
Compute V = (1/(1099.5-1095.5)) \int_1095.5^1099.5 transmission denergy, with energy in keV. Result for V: 7.14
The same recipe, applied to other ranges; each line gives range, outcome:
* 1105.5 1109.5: 4.84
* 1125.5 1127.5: 5.21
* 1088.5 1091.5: 5.66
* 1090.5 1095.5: 6.52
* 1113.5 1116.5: 3.87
